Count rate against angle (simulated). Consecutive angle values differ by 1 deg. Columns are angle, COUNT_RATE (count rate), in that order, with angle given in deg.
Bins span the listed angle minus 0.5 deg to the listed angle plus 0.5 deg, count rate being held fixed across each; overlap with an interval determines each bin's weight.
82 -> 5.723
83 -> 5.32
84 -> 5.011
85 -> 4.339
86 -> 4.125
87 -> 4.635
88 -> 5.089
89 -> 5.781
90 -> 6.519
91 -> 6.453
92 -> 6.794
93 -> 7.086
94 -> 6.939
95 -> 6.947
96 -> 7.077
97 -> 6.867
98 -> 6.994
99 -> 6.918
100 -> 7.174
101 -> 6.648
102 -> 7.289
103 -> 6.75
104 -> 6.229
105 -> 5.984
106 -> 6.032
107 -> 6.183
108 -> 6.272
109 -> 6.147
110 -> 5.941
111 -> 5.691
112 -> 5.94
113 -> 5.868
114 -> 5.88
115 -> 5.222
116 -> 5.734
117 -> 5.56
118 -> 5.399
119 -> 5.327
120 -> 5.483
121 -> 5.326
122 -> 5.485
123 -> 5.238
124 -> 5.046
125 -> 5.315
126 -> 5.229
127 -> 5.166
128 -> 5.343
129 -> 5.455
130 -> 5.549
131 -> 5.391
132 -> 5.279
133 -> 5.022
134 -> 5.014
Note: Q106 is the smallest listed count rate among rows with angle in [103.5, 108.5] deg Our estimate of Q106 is 5.984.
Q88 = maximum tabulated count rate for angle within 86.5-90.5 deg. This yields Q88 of 6.519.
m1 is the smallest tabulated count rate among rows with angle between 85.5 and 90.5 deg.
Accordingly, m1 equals 4.125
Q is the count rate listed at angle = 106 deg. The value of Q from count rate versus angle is 6.032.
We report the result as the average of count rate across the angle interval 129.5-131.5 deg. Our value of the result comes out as 5.47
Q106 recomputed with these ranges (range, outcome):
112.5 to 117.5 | 5.222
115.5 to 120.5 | 5.327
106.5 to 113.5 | 5.691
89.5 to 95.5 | 6.453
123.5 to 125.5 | 5.046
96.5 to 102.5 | 6.648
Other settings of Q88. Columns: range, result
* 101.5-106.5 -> 7.289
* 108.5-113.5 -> 6.147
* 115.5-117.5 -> 5.734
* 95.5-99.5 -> 7.077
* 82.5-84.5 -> 5.32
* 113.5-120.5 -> 5.88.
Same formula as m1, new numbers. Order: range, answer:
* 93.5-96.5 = 6.939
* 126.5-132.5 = 5.166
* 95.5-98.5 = 6.867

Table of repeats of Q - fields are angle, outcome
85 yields 4.339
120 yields 5.483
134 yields 5.014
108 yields 6.272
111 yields 5.691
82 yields 5.723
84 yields 5.011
